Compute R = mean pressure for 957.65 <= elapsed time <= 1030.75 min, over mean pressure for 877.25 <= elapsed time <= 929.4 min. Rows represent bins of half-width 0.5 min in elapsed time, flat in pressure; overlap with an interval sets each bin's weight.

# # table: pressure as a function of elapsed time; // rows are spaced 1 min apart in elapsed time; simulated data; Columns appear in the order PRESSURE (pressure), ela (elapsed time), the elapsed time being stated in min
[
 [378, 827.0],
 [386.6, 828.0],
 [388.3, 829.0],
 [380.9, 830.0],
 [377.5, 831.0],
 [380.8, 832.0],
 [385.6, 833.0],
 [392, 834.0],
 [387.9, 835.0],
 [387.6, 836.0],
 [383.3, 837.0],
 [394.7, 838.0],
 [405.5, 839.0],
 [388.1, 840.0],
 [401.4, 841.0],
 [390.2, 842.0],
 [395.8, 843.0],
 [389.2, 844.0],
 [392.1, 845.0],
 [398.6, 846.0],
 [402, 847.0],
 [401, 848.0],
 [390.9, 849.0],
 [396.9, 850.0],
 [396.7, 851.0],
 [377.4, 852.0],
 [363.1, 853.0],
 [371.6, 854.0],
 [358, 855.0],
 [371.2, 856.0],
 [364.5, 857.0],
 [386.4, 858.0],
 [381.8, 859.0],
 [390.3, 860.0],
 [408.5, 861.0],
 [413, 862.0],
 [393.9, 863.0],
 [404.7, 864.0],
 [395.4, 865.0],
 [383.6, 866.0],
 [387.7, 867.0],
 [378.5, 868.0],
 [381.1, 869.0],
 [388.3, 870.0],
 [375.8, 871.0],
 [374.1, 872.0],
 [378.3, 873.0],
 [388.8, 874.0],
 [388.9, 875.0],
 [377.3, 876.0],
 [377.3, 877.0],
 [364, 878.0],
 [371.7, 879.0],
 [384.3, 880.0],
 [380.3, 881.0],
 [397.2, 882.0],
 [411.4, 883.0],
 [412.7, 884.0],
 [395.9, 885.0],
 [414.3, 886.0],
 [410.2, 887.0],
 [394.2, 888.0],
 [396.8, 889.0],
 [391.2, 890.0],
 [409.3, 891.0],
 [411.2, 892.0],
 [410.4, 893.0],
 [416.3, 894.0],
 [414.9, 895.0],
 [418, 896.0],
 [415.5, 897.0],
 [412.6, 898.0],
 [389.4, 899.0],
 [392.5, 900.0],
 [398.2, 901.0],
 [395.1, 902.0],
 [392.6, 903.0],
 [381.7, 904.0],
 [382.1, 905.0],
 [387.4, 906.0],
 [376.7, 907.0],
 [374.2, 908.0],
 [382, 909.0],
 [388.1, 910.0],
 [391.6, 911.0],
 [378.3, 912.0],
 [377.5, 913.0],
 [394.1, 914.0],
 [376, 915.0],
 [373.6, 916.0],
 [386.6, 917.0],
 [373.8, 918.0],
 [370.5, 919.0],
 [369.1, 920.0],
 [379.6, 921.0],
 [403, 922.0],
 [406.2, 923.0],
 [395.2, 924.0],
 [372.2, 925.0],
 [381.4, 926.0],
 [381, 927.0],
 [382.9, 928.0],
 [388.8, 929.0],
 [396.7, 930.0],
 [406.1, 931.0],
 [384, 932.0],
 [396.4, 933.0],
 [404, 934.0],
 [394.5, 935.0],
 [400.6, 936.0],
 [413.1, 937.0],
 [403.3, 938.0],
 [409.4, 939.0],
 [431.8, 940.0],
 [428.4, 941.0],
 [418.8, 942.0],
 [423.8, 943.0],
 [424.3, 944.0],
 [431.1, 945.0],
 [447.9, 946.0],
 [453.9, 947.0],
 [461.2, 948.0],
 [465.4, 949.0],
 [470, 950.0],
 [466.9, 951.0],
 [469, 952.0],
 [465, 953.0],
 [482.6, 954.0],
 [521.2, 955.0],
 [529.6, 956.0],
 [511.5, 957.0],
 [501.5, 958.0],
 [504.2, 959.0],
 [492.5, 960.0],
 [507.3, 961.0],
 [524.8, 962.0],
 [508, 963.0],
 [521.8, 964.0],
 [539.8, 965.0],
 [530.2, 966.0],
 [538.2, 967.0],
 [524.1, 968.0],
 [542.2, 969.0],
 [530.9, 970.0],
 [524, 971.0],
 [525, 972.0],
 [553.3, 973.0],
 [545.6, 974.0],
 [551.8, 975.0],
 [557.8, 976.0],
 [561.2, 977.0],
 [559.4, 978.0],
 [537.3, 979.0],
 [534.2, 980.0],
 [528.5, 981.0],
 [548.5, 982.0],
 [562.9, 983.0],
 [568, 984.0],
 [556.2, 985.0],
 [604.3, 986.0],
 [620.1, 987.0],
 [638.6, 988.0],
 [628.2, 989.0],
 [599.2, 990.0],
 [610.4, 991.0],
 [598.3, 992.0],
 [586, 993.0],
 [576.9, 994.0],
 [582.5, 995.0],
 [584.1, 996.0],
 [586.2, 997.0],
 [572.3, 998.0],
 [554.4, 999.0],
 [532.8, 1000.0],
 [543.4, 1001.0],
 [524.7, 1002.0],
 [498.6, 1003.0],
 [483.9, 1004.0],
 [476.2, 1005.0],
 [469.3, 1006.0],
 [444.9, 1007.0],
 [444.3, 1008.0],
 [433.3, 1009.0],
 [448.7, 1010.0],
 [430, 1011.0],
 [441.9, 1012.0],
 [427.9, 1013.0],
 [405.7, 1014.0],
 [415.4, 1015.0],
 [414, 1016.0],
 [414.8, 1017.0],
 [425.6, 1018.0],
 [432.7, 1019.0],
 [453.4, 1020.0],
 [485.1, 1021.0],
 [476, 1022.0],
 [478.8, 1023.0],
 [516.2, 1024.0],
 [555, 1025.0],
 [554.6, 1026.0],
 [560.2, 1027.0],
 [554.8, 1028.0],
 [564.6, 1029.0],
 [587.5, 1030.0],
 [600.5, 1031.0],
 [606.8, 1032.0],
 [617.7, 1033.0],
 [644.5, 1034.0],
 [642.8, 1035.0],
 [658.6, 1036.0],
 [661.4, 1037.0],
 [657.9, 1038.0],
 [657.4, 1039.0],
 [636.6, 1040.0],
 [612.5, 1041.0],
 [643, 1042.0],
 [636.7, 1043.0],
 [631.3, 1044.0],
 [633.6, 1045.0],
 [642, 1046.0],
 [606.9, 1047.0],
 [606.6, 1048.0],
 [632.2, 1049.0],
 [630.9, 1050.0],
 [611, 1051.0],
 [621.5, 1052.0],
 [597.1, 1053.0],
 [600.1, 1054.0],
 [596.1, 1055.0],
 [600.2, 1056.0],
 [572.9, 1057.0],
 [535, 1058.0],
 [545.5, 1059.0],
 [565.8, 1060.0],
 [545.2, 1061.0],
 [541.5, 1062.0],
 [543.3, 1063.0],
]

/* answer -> 1.3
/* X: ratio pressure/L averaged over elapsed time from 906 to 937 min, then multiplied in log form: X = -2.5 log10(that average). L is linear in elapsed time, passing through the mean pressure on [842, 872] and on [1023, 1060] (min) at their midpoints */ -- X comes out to 0.20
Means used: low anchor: 387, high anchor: 604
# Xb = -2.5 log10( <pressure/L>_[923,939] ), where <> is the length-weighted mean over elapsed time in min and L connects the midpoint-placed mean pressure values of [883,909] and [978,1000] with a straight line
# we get 0.18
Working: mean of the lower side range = 400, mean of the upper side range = 578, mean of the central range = 394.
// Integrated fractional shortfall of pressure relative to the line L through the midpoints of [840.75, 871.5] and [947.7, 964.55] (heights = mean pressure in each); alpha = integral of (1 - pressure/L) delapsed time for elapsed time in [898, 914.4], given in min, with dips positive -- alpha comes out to 2.0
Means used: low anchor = 388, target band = 387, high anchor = 495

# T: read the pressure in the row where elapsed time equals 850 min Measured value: 396.9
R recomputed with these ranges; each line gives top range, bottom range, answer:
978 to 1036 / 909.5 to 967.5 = 1.22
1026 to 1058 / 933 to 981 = 1.26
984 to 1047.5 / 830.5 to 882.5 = 1.42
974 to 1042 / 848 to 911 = 1.39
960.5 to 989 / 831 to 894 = 1.41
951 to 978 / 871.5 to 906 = 1.32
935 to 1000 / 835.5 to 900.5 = 1.32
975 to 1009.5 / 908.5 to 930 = 1.43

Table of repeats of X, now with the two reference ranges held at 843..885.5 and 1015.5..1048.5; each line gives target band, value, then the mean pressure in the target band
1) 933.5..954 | 0.094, 435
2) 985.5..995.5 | -0.151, 604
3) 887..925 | 0.106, 392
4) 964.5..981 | -0.071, 541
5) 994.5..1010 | 0.052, 513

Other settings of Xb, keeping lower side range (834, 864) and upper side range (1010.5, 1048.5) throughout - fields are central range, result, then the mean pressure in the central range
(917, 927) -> 0.19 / 383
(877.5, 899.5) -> 0.06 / 401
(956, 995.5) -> -0.10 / 552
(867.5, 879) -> 0.09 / 379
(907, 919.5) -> 0.18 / 380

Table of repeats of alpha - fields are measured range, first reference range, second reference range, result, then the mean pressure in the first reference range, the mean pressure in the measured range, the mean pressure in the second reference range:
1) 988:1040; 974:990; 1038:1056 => 5.5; 571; 534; 624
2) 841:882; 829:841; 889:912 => 0.6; 388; 386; 396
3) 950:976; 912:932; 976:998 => -0.5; 385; 516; 579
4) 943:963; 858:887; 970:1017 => 0.1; 390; 480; 529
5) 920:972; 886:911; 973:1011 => 2.4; 398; 453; 546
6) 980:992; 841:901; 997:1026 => -3.3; 392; 586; 475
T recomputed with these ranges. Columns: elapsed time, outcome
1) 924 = 395.2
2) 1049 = 632.2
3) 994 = 576.9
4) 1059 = 545.5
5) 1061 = 545.2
